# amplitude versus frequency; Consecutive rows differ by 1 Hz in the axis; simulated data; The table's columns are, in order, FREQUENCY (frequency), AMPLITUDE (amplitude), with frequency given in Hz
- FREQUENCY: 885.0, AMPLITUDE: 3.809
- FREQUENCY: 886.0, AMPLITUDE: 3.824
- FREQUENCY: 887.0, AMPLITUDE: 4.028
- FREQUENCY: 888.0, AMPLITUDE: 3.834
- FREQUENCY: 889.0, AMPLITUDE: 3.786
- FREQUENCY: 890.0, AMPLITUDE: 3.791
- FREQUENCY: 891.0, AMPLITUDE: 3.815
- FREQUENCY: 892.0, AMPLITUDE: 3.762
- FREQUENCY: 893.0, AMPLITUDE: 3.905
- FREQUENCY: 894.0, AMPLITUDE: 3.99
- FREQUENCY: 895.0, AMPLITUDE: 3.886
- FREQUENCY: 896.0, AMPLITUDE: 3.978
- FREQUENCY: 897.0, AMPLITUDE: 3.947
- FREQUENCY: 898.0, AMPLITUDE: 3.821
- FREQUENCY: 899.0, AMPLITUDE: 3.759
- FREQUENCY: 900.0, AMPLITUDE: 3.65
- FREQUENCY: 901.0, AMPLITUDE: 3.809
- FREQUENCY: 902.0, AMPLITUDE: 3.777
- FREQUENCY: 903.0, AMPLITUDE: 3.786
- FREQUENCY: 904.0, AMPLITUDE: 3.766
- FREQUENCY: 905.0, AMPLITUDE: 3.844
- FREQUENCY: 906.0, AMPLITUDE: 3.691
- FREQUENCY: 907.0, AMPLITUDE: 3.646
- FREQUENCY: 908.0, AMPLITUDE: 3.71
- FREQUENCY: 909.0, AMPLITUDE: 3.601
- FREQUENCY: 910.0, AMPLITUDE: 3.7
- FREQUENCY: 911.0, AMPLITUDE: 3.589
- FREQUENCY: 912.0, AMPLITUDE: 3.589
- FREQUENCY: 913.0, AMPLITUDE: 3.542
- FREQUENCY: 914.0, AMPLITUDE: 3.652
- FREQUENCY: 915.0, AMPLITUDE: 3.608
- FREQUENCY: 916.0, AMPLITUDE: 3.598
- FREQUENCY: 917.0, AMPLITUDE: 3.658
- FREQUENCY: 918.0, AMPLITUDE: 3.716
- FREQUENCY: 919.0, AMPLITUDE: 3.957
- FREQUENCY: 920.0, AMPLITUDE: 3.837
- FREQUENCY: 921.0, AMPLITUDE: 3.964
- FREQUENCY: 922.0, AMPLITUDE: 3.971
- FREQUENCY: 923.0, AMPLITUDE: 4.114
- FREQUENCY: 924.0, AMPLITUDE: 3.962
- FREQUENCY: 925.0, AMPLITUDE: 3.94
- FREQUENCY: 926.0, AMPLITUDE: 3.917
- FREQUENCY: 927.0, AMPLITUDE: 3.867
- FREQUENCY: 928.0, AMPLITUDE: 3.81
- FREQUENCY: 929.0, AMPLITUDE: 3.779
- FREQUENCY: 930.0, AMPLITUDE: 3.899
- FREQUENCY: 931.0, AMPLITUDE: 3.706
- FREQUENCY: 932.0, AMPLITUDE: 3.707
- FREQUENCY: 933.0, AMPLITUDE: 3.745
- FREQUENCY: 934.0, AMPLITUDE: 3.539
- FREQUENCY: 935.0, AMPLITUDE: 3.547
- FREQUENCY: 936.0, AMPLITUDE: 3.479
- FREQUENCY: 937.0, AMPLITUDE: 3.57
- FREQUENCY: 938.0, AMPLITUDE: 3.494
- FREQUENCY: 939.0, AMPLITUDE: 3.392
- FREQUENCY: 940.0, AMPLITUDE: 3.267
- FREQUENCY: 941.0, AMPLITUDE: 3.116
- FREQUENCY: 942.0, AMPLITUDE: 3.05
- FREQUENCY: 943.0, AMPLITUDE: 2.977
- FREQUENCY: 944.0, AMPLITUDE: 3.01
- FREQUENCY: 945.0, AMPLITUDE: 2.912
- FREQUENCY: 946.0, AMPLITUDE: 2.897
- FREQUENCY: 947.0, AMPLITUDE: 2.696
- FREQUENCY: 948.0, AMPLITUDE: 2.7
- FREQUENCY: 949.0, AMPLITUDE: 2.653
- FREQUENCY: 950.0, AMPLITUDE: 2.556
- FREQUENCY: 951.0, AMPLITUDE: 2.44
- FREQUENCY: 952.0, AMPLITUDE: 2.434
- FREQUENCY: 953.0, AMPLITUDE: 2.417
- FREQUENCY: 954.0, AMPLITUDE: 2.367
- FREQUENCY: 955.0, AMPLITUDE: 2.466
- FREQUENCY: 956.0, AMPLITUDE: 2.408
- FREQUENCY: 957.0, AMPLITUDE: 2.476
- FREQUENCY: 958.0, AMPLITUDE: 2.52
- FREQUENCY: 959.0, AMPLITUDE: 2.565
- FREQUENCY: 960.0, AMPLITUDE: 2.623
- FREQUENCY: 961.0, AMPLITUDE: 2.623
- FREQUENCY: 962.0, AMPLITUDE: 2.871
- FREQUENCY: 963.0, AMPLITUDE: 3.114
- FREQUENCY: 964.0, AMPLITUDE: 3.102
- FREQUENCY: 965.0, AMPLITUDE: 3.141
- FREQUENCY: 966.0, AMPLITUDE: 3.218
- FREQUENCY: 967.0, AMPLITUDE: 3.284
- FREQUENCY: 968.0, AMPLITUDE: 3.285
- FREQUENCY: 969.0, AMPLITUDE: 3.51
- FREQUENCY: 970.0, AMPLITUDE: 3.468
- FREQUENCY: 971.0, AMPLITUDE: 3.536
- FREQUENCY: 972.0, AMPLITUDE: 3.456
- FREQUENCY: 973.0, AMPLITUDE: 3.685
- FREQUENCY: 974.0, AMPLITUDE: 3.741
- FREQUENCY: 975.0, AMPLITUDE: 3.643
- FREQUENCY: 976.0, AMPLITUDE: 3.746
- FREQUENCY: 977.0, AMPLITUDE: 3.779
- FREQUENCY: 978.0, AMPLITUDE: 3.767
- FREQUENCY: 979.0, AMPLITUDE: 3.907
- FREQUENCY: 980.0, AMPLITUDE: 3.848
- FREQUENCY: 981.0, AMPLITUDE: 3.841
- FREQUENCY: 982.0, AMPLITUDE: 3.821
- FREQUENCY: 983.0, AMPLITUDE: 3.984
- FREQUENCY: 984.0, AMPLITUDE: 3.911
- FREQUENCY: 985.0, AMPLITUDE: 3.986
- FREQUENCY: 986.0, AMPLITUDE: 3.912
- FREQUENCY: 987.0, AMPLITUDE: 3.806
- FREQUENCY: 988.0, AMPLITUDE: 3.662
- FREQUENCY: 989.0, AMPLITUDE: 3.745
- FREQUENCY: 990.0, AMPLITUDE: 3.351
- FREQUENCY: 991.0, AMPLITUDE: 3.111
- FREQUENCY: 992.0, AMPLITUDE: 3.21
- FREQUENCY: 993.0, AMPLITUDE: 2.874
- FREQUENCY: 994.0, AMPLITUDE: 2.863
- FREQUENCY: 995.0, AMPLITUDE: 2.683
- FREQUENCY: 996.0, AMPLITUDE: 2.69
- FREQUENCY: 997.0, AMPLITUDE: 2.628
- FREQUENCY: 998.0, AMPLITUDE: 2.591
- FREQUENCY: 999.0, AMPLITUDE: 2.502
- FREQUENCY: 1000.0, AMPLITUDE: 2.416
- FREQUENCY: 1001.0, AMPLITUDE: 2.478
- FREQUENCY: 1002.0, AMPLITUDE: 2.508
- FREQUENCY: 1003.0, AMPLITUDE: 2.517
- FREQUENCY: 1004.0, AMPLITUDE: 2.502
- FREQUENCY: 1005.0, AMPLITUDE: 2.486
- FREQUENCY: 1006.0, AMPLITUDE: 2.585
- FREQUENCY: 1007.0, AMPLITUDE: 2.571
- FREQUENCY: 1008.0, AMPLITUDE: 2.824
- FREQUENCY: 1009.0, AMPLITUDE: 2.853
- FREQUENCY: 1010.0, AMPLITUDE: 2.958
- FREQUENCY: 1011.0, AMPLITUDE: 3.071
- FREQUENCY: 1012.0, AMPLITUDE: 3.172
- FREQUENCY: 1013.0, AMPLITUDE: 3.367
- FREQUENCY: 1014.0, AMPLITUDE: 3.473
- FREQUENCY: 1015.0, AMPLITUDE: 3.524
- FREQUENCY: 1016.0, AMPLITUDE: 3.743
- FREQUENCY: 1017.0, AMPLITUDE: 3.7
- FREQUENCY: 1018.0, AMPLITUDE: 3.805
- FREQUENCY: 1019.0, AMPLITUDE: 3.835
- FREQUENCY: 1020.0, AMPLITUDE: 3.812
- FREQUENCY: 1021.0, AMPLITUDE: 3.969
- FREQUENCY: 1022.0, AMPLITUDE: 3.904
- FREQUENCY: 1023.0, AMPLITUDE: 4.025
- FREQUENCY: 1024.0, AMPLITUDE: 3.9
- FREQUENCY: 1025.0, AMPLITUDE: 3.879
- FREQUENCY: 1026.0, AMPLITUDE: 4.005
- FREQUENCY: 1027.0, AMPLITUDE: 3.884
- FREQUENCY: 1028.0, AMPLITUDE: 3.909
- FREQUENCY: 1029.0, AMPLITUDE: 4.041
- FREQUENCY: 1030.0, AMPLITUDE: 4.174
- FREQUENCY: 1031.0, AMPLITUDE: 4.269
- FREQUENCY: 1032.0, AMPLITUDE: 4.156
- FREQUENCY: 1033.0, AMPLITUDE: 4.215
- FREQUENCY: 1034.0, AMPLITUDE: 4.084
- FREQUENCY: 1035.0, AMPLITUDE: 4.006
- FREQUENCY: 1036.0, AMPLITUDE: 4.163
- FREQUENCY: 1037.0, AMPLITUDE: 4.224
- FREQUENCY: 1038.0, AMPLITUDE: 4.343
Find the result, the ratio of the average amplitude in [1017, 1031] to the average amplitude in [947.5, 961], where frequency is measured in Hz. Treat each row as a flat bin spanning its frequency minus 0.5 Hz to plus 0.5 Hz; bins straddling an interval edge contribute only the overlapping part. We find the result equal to 1.6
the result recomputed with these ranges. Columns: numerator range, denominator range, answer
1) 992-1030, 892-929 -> 0.85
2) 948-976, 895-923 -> 0.79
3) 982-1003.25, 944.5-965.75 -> 1.17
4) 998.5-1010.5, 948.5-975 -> 0.89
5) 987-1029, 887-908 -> 0.85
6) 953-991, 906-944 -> 0.92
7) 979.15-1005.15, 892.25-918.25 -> 0.85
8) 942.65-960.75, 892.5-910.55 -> 0.69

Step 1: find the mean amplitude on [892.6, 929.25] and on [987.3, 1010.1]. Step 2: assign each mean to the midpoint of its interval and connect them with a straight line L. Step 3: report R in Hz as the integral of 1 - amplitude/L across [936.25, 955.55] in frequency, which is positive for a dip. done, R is 3.1 Hz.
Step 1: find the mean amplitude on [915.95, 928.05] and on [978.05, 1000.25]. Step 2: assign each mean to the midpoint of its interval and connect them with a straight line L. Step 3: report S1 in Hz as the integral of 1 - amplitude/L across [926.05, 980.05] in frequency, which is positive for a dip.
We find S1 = 6.43 Hz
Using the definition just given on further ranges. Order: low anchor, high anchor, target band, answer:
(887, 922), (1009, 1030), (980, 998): 1.5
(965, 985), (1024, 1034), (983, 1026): 7.0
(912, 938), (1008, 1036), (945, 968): 6.3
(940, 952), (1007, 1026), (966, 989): -4.1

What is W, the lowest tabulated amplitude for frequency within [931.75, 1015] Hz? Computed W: 2.367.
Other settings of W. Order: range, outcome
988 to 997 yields 2.628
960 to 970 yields 2.623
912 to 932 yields 3.542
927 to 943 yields 2.977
